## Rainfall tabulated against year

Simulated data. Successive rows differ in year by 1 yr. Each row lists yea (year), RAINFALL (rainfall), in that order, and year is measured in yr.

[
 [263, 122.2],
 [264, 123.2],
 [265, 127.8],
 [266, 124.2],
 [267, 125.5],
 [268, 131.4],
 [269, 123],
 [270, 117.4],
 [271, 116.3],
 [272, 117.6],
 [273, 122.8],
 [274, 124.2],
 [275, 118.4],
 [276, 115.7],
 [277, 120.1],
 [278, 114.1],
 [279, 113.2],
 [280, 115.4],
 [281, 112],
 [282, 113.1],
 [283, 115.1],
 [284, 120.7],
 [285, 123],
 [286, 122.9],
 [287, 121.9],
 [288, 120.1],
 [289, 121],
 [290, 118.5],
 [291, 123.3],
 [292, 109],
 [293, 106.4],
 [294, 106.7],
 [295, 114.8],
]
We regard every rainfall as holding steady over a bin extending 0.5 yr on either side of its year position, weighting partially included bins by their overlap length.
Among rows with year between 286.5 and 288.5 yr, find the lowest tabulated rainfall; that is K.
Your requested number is 120.1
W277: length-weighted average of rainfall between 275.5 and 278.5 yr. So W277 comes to 117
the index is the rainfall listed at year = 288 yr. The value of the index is 120.1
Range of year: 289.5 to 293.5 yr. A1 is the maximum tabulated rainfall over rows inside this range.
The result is 123.3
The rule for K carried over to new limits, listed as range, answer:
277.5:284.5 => 112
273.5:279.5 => 113.2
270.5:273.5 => 116.3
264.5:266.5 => 124.2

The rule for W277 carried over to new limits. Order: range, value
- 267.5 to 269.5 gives 127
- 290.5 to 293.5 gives 113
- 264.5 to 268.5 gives 127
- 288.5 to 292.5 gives 118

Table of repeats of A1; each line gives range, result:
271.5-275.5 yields 124.2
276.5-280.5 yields 120.1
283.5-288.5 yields 123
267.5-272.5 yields 131.4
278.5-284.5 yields 120.7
